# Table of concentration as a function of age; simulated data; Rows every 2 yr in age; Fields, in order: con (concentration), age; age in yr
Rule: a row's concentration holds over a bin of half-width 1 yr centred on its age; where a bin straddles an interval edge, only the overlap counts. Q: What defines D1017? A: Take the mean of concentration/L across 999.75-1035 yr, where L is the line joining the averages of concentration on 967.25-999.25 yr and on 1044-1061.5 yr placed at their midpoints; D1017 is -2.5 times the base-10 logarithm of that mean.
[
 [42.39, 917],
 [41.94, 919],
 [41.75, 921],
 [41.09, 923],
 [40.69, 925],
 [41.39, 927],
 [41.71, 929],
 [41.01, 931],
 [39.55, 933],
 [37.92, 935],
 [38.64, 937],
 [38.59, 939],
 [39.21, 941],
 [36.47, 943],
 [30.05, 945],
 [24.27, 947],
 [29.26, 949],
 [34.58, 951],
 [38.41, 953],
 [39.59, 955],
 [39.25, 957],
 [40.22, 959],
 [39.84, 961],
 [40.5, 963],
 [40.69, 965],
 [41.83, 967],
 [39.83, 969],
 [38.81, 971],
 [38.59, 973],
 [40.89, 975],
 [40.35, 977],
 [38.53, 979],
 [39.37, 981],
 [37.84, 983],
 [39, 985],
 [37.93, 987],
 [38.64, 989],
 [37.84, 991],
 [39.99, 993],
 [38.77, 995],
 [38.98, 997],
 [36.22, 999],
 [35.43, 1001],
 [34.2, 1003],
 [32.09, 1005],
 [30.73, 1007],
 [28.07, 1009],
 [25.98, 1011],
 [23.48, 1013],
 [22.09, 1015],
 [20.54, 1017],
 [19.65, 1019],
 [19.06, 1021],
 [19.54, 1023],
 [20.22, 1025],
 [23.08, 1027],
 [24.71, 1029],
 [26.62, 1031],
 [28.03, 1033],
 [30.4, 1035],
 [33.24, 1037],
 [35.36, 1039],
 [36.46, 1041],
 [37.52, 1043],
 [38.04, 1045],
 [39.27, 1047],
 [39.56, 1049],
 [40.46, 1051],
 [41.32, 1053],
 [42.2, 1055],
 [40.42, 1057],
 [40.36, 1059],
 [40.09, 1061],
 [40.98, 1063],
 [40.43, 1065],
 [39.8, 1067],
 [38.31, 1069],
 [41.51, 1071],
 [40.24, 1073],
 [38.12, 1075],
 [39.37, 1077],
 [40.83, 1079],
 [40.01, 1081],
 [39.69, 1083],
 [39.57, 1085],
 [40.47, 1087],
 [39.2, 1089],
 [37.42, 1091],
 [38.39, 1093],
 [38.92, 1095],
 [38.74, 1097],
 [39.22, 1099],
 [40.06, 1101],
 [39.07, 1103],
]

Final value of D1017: 0.47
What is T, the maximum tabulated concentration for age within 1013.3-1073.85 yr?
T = 42.2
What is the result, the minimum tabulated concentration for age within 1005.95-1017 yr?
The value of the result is 20.54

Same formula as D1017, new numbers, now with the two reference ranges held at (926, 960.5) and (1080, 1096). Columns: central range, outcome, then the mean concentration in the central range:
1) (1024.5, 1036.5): 0.421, 26.1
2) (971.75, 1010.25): 0.024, 37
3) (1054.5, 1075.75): -0.036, 40.2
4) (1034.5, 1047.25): 0.081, 35.8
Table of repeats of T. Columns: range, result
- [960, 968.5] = 41.83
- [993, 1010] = 39.99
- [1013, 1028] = 23.48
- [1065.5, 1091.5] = 41.51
